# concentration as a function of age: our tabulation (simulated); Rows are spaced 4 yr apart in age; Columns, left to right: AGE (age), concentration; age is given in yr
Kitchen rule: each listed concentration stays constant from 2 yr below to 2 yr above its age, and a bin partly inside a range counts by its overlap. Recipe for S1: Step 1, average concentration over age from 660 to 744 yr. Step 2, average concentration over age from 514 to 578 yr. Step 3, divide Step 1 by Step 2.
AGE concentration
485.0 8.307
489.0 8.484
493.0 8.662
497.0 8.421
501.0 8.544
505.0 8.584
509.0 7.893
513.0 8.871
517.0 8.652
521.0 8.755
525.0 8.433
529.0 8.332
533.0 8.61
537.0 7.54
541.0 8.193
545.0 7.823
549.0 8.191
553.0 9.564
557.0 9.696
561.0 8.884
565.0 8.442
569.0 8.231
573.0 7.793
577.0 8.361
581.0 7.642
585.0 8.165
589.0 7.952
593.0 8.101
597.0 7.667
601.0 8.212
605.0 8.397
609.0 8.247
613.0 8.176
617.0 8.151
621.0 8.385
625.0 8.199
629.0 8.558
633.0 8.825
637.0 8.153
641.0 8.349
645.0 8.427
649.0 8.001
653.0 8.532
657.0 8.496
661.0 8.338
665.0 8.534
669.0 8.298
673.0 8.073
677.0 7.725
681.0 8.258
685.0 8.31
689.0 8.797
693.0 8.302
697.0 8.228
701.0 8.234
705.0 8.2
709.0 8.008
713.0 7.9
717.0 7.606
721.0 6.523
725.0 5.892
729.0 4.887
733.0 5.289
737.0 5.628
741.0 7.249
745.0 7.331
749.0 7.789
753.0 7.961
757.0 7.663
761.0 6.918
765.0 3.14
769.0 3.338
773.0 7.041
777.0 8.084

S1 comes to 0.89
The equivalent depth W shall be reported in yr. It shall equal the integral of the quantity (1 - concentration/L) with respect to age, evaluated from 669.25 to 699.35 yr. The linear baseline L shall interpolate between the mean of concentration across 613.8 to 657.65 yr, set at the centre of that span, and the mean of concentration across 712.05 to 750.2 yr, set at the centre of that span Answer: -3.29 yr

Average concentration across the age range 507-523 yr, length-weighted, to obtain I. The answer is 8.54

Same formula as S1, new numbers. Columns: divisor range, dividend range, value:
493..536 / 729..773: 0.73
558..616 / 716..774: 0.76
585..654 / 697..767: 0.83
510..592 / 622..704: 0.99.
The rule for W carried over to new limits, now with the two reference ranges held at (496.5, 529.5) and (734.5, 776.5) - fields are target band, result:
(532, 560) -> -1.03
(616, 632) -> -1.69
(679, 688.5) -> -1.76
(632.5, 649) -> -2.05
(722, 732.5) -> 1.90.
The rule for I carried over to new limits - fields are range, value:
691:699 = 8.27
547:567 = 8.96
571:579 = 8.08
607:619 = 8.19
